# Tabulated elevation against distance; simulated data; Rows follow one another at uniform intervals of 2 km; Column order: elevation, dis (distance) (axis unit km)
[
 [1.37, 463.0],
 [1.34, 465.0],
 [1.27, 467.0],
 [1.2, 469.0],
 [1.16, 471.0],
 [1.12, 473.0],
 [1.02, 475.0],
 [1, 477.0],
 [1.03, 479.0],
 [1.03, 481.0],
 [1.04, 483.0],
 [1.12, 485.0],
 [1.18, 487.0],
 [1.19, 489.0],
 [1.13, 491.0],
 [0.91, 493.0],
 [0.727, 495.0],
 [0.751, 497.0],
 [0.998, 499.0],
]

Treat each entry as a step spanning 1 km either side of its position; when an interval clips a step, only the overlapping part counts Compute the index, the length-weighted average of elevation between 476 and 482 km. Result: 1.02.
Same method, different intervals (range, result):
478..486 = 1.06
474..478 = 1.01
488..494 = 1.08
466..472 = 1.21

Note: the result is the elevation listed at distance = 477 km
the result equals 1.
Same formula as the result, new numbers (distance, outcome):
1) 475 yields 1.02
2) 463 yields 1.37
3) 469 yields 1.2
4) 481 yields 1.03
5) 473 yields 1.12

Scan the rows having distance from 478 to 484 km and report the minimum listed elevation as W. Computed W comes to 1.03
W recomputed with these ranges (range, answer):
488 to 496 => 0.727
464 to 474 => 1.12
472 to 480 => 1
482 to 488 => 1.04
